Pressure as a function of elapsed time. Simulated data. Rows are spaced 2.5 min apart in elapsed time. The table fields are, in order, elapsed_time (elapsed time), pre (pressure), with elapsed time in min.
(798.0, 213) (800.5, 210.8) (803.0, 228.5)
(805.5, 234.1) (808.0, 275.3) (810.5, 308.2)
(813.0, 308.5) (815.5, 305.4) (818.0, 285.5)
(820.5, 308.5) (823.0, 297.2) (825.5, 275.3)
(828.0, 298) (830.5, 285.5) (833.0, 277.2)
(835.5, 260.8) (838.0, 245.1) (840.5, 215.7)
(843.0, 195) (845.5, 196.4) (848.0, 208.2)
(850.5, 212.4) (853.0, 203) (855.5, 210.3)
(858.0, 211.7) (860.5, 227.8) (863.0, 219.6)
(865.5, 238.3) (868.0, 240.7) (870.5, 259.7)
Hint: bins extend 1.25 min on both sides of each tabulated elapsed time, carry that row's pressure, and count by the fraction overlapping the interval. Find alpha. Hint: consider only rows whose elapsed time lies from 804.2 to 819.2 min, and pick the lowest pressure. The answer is 234.1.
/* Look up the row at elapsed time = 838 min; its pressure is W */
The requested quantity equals 245.1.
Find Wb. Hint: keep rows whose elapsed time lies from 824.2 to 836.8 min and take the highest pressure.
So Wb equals 298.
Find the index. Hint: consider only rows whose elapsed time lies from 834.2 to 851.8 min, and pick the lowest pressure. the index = 195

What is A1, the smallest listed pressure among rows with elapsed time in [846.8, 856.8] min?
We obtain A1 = 203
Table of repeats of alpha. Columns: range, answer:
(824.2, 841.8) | 215.7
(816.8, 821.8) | 285.5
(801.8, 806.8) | 228.5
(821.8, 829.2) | 275.3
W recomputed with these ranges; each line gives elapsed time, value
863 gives 219.6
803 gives 228.5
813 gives 308.5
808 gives 275.3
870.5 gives 259.7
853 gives 203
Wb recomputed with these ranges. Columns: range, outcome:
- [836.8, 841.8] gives 245.1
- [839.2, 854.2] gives 215.7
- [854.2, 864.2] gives 227.8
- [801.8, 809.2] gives 275.3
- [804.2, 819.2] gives 308.5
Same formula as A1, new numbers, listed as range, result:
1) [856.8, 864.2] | 211.7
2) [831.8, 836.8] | 260.8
